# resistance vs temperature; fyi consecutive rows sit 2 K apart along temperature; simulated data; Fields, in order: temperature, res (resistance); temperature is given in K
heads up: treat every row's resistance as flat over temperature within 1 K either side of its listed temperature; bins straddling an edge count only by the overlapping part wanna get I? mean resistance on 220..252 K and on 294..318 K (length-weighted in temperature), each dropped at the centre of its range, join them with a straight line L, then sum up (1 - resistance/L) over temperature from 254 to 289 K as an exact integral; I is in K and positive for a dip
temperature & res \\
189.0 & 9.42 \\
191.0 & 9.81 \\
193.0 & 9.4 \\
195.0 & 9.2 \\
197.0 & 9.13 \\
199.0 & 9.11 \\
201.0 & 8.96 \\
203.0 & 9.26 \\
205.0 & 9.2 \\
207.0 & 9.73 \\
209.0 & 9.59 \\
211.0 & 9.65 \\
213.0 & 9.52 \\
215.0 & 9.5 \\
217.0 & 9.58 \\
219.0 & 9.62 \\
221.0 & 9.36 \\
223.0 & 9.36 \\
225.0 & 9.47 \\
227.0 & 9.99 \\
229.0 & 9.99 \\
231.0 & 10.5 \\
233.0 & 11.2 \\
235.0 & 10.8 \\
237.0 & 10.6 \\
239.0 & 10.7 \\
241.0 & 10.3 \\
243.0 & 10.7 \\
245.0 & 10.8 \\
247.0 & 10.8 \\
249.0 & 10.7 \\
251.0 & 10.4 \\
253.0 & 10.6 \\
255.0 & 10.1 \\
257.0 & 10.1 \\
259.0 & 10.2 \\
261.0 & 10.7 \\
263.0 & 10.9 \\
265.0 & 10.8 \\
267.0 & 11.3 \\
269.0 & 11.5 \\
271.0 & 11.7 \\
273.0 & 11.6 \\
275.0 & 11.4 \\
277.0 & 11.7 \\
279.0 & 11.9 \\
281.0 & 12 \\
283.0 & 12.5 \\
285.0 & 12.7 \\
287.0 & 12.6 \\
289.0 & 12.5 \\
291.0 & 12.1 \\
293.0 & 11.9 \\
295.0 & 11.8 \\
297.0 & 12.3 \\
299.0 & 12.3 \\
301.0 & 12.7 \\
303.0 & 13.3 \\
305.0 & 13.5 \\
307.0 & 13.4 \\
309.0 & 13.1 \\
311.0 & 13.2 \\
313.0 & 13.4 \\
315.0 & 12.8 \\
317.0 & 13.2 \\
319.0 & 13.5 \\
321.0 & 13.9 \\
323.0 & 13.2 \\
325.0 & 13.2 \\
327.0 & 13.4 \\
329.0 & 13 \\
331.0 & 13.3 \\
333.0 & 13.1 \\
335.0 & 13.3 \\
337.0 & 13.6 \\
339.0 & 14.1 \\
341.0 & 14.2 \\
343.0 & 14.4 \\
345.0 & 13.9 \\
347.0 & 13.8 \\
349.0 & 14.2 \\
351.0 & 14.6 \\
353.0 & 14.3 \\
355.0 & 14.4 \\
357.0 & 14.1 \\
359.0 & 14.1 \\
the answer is 0.7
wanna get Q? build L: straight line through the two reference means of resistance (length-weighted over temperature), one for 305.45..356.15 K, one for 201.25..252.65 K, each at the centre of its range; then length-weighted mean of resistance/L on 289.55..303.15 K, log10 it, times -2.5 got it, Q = 0.01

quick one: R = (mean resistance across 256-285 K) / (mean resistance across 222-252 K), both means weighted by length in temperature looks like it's 1.1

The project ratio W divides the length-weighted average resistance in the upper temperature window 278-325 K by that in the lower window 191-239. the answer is 1.32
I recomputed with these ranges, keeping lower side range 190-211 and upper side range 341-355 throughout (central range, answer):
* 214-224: 0.5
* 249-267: 1.1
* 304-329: -0.2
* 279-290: -0.3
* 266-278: 0.2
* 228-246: -0.1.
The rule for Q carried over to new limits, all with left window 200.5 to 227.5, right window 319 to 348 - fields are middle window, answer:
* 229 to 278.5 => 0.00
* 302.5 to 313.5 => -0.05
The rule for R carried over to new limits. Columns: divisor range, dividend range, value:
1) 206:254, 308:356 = 1.34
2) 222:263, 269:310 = 1.18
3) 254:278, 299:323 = 1.20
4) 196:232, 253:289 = 1.20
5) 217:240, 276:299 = 1.20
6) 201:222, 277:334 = 1.35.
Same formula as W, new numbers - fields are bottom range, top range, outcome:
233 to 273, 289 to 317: 1.19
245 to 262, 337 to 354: 1.35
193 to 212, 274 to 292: 1.30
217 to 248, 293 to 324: 1.27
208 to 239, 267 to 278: 1.16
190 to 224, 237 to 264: 1.12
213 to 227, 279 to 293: 1.29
